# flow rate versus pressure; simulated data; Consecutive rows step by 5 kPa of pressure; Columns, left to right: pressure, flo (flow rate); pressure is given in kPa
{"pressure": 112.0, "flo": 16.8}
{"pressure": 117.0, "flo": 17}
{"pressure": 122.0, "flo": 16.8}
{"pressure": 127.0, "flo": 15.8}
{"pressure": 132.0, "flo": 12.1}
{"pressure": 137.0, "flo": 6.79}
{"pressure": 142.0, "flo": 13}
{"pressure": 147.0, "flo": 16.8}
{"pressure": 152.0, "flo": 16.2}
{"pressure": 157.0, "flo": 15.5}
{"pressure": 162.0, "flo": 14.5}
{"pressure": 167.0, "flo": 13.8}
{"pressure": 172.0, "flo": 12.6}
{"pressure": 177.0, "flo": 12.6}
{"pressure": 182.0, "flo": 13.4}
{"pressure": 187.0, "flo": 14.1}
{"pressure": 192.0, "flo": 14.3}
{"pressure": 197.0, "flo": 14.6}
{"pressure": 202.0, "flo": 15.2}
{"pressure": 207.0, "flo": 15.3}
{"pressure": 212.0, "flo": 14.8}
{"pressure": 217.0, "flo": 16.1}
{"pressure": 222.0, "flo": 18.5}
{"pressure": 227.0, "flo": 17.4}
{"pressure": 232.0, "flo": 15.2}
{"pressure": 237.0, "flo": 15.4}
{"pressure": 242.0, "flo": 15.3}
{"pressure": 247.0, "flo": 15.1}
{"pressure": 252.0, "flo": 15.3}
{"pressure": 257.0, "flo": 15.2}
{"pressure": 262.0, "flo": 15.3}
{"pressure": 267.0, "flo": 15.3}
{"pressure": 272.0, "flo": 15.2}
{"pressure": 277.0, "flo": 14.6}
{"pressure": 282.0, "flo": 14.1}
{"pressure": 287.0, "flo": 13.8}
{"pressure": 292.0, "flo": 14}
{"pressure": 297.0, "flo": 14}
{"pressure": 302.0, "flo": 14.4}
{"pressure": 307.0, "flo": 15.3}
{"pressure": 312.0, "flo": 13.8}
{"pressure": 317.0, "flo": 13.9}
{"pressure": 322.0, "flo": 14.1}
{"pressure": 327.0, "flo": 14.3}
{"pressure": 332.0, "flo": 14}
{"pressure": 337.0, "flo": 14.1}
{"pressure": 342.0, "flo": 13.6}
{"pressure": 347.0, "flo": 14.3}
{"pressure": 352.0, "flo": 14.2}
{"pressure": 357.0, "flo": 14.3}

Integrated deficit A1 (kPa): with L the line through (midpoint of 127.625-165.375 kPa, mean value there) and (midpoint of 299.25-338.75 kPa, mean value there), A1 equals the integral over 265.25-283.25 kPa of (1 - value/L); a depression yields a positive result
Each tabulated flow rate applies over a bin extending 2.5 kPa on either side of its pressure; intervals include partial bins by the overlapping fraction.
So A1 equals -0.9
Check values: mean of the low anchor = 13.7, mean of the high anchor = 14.2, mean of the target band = 14.8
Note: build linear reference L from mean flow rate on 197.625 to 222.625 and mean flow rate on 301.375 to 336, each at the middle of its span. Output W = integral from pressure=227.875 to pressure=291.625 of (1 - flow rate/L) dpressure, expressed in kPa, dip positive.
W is 0.1 kPa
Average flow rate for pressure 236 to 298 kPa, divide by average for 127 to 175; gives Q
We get 1.1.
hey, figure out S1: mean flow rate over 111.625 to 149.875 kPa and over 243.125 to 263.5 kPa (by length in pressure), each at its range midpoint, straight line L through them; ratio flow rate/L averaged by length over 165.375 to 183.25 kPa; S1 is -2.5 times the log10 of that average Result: 0.12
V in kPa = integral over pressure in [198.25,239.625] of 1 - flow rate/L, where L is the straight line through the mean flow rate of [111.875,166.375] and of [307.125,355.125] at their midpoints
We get -4.6 kPa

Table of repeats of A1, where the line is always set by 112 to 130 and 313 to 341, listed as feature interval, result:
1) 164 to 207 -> 4.84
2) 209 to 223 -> -0.80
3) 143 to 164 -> 0.64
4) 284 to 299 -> 0.54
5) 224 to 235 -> -0.85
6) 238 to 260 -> -0.42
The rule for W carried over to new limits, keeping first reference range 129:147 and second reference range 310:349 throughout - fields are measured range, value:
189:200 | -1.9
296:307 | -0.7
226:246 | -4.4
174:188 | -1.3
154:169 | -3.5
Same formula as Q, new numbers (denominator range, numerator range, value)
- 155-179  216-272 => 1.15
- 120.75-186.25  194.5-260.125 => 1.13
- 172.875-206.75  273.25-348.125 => 1.01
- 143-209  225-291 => 1.04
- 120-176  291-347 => 1.02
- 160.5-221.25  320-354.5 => 0.98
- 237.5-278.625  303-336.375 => 0.94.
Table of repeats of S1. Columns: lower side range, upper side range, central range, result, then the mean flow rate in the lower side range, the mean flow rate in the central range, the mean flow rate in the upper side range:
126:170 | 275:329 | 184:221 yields -0.08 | 13.8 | 15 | 14.2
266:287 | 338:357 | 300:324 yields 0.00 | 14.6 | 14.3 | 14.1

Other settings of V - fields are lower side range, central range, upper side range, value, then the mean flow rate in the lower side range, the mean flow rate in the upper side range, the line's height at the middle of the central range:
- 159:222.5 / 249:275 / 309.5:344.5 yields -1.9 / 14.5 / 14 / 14.2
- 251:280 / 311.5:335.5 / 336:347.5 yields 0.3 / 15.1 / 13.9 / 14.2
